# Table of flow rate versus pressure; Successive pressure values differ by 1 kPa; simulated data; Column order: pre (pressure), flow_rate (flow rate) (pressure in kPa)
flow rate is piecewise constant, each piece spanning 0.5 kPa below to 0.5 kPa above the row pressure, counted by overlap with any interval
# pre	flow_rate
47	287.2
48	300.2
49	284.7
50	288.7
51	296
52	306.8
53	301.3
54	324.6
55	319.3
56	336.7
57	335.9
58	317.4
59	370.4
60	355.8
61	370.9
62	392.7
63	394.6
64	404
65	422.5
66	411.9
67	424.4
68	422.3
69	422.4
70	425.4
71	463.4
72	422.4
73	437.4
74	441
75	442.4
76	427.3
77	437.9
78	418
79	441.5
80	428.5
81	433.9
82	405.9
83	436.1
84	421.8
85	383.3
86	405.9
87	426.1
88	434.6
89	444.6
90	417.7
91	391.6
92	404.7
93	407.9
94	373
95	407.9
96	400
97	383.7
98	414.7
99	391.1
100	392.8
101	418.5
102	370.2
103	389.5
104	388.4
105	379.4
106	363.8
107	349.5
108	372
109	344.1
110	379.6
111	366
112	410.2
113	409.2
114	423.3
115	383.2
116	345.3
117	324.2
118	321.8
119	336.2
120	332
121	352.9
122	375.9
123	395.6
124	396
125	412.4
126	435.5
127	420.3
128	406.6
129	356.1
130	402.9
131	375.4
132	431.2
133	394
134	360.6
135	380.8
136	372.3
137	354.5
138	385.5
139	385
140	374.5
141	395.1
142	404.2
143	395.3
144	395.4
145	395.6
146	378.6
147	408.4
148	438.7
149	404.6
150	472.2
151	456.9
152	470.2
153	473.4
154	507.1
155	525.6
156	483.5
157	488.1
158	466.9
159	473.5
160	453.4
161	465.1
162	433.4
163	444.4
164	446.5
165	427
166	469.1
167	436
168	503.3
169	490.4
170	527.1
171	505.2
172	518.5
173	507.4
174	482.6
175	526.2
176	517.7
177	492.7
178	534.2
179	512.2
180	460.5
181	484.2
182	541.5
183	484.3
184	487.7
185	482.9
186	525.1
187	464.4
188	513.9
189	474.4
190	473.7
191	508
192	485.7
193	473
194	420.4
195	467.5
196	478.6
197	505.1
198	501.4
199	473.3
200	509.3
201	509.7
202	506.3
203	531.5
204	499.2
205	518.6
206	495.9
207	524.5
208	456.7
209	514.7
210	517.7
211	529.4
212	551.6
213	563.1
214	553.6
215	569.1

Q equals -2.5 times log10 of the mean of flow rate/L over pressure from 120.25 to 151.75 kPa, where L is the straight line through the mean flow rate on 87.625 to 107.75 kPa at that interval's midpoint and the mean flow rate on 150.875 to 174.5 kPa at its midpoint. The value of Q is 0.12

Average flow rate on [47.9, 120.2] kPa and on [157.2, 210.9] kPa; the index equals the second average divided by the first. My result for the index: 1.27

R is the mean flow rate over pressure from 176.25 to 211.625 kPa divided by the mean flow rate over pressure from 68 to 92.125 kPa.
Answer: 1.2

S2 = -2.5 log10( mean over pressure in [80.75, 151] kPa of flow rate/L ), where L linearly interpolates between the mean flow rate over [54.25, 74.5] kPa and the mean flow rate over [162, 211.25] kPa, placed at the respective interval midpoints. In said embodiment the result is 0.11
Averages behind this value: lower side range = 394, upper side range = 492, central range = 392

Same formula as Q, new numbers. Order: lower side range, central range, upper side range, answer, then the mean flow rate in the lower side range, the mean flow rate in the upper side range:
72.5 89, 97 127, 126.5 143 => 0.07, 427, 388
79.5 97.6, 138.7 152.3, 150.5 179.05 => 0.13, 412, 484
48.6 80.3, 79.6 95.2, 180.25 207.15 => -0.03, 384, 493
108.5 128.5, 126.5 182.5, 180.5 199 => -0.03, 379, 487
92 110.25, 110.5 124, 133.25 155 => 0.08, 385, 412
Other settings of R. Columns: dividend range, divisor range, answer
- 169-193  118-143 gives 1.30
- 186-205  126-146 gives 1.26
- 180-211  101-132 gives 1.31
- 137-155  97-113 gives 1.10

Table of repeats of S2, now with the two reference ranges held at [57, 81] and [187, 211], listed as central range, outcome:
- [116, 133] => 0.18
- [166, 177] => -0.05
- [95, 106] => 0.10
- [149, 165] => 0.00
